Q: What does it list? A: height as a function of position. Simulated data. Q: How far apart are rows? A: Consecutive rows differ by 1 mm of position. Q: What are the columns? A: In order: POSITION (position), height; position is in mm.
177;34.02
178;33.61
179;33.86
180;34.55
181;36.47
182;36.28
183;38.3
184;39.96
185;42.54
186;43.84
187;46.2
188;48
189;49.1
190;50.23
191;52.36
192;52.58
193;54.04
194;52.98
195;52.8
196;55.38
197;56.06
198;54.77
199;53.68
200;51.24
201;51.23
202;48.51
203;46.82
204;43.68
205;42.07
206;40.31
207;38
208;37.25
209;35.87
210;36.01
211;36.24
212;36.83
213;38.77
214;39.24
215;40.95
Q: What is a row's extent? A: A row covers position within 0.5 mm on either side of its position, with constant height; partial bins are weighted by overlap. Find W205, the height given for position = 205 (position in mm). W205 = 42.07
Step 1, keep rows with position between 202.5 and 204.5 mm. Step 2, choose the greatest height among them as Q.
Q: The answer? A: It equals 46.82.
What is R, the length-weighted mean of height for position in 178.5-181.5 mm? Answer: 35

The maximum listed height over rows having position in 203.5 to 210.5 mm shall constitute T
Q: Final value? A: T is 43.68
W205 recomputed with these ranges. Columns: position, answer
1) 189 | 49.1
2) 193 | 54.04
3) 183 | 38.3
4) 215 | 40.95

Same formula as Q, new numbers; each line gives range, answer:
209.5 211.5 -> 36.24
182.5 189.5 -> 49.1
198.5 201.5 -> 53.68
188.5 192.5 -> 52.58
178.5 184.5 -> 39.96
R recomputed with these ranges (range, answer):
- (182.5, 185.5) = 40.3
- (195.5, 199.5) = 55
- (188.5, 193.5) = 51.7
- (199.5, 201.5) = 51.2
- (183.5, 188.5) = 44.1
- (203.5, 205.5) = 42.9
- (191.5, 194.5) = 53.2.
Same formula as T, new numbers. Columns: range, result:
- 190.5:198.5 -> 56.06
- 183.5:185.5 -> 42.54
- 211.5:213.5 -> 38.77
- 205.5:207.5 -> 40.31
